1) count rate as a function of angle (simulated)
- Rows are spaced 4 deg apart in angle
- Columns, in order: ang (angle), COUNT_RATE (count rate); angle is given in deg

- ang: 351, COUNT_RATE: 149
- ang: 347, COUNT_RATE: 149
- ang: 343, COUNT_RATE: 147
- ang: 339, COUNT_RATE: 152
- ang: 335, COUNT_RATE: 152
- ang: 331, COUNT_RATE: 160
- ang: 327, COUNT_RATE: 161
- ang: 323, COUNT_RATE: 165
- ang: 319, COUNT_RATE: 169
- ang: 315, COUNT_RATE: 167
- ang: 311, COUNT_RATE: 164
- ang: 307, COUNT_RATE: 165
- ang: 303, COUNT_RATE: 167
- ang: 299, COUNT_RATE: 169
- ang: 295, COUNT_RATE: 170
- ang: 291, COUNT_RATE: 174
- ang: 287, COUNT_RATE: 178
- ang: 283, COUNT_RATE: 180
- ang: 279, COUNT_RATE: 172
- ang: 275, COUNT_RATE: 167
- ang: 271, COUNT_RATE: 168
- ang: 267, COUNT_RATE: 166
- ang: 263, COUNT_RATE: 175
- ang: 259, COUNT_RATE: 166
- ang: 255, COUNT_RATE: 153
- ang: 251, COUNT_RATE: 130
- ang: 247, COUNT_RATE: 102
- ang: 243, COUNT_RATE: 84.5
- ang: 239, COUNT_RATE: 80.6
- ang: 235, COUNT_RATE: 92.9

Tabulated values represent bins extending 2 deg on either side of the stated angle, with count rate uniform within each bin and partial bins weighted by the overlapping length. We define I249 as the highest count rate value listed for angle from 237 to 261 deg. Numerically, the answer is 166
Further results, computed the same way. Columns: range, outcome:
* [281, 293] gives 180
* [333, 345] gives 152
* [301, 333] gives 169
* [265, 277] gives 168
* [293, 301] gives 170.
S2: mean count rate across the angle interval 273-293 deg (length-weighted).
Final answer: 174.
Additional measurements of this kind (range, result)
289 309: 169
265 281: 168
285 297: 174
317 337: 161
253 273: 166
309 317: 166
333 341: 152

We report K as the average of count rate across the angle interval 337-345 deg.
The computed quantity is 150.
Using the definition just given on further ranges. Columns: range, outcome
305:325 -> 166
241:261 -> 127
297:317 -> 166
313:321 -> 168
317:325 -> 167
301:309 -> 166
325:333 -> 160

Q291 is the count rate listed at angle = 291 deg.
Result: 174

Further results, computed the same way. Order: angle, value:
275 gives 167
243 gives 84.5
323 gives 165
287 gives 178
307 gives 165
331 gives 160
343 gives 147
